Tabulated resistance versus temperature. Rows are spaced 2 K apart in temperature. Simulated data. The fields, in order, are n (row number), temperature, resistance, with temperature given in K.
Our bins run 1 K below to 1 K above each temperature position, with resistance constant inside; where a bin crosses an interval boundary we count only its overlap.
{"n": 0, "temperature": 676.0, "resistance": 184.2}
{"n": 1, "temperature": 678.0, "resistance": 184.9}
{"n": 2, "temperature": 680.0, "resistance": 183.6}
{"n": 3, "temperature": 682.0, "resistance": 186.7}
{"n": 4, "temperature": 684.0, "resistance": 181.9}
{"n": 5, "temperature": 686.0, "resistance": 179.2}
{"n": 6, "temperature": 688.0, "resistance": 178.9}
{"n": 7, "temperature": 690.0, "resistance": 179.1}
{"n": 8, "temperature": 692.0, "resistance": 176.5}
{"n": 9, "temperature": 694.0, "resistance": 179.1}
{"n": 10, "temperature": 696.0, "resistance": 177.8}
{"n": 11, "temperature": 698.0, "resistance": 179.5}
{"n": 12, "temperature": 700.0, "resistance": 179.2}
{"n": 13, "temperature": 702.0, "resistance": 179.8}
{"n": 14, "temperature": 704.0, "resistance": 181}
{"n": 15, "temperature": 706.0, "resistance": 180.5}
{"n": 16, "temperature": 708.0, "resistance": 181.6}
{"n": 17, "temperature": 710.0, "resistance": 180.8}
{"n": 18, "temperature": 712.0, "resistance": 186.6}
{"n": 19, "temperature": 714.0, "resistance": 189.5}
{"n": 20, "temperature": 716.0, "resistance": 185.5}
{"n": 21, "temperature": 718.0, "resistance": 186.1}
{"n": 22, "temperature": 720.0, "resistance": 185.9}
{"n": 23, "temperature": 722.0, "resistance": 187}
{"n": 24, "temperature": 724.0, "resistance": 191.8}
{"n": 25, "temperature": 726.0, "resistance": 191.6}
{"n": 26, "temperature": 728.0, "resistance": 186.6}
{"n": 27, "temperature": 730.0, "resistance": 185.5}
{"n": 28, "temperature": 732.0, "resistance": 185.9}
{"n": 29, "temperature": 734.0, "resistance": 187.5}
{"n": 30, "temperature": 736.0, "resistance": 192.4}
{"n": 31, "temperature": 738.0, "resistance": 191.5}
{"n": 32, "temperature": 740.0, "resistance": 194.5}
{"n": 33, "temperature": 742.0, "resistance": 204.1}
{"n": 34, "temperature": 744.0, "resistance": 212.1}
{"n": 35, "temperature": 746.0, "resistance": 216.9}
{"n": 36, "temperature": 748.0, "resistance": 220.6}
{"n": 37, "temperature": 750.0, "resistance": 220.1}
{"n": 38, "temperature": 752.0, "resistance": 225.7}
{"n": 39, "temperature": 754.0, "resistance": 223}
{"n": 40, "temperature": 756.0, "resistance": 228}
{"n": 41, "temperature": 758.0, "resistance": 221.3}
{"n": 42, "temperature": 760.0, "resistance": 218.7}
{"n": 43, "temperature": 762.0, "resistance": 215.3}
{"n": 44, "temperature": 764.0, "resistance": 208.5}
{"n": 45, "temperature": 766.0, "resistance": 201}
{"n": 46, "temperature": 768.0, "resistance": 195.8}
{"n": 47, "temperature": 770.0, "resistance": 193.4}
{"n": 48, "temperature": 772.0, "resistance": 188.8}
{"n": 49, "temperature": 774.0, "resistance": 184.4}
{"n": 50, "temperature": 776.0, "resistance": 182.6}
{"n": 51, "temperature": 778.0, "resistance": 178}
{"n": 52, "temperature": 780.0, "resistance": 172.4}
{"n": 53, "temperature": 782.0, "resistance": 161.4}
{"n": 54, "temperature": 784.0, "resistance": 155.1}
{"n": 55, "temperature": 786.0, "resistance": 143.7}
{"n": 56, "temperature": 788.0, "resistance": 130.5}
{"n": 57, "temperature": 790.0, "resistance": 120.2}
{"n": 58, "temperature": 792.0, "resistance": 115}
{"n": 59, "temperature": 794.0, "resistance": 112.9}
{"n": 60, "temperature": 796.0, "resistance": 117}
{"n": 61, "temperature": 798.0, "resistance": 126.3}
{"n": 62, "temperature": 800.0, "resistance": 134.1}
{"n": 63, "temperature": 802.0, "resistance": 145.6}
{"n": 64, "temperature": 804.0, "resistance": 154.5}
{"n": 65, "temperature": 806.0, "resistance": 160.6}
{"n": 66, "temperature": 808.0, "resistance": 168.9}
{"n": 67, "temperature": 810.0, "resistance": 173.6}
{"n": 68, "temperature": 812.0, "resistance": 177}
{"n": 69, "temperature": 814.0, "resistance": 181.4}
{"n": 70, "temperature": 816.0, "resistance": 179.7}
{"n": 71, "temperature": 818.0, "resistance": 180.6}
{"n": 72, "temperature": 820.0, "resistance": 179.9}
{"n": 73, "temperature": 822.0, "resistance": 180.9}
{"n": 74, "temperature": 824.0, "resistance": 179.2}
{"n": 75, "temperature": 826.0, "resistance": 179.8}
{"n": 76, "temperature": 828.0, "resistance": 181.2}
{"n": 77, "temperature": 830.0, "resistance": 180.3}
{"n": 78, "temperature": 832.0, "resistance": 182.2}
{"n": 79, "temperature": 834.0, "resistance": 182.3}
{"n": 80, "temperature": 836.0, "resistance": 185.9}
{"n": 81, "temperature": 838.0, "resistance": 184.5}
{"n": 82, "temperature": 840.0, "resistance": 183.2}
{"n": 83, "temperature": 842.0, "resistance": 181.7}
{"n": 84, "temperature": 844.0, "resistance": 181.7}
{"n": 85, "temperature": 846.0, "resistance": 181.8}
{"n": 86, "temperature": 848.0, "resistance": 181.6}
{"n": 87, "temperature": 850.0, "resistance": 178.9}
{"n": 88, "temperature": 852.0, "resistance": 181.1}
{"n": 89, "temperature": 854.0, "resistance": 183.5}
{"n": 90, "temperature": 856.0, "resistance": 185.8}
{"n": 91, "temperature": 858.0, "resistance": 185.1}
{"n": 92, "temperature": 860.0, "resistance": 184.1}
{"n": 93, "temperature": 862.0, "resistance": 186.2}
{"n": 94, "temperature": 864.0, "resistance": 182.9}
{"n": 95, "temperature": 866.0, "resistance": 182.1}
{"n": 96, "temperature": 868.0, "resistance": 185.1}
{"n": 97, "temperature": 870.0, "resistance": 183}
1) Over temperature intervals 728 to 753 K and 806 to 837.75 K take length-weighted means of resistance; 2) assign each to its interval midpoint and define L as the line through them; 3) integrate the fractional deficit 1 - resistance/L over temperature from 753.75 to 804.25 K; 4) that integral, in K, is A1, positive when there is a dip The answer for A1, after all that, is 5.9 K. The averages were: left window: 202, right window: 179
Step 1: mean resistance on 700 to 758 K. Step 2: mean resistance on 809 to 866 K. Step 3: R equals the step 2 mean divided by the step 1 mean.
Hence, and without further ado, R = 0.93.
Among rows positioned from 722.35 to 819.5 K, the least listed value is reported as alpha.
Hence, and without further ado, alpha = 112.9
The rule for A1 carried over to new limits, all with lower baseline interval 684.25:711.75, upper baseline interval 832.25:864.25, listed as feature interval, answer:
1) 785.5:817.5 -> 6.2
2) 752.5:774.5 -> -3.3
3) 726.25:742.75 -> -0.9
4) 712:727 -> -0.7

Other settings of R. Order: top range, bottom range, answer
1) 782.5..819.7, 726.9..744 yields 0.78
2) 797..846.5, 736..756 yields 0.82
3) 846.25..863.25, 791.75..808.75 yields 1.33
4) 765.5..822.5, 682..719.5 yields 0.89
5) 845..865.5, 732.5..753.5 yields 0.89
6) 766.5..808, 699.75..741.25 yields 0.83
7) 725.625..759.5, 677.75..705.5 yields 1.14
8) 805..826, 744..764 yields 0.80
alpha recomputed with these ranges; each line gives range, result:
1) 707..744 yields 180.8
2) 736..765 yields 191.5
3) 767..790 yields 120.2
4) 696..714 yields 177.8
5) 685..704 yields 176.5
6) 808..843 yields 168.9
